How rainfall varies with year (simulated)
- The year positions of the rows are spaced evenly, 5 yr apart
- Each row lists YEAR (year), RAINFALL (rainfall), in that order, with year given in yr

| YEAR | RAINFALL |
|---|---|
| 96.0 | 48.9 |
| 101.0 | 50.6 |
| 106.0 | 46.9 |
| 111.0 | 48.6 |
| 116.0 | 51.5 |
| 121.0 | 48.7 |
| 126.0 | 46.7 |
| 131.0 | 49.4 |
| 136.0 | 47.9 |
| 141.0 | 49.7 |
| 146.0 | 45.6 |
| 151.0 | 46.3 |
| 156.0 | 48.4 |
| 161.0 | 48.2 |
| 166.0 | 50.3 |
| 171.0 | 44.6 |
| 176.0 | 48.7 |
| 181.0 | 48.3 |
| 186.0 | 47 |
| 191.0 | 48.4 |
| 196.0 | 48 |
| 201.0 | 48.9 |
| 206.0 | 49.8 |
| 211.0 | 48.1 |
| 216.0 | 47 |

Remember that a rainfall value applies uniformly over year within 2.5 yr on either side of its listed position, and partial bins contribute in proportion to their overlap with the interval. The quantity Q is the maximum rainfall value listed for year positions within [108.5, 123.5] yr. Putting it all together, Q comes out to 51.5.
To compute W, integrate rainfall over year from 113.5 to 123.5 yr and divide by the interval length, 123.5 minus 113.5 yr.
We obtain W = 50.1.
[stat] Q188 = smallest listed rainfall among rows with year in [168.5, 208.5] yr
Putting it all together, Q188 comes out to 44.6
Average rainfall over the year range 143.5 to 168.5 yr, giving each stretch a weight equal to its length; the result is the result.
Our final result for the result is 47.8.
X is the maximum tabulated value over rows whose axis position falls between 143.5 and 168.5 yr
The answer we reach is 50.3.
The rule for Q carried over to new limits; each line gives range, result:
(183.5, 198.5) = 48.4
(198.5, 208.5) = 49.8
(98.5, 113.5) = 50.6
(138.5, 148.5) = 49.7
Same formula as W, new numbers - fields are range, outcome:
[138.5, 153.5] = 47.2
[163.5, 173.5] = 47.5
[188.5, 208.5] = 48.8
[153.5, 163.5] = 48.3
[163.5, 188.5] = 47.8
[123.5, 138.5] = 48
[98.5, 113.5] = 48.7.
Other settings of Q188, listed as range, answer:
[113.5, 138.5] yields 46.7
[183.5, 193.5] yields 47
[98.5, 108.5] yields 46.9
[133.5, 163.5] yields 45.6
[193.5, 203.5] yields 48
